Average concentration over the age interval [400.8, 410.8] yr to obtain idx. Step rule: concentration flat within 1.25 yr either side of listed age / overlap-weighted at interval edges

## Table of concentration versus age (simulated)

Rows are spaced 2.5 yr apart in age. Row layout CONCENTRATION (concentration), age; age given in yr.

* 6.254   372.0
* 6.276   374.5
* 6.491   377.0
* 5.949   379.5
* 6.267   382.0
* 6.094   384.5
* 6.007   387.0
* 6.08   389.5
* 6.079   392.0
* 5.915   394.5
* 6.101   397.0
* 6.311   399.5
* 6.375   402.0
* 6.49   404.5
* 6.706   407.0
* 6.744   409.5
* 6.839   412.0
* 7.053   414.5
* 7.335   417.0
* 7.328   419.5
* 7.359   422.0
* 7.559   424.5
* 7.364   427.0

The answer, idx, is 6.58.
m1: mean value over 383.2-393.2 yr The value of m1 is 6.07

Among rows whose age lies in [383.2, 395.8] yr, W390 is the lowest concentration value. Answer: 5.915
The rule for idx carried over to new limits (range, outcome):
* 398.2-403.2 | 6.34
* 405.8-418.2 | 6.93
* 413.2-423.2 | 7.27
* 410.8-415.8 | 6.95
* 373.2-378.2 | 6.38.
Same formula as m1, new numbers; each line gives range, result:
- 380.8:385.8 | 6.18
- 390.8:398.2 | 6.03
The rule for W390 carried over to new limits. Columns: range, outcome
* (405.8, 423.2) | 6.706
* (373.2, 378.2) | 6.276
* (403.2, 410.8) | 6.49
